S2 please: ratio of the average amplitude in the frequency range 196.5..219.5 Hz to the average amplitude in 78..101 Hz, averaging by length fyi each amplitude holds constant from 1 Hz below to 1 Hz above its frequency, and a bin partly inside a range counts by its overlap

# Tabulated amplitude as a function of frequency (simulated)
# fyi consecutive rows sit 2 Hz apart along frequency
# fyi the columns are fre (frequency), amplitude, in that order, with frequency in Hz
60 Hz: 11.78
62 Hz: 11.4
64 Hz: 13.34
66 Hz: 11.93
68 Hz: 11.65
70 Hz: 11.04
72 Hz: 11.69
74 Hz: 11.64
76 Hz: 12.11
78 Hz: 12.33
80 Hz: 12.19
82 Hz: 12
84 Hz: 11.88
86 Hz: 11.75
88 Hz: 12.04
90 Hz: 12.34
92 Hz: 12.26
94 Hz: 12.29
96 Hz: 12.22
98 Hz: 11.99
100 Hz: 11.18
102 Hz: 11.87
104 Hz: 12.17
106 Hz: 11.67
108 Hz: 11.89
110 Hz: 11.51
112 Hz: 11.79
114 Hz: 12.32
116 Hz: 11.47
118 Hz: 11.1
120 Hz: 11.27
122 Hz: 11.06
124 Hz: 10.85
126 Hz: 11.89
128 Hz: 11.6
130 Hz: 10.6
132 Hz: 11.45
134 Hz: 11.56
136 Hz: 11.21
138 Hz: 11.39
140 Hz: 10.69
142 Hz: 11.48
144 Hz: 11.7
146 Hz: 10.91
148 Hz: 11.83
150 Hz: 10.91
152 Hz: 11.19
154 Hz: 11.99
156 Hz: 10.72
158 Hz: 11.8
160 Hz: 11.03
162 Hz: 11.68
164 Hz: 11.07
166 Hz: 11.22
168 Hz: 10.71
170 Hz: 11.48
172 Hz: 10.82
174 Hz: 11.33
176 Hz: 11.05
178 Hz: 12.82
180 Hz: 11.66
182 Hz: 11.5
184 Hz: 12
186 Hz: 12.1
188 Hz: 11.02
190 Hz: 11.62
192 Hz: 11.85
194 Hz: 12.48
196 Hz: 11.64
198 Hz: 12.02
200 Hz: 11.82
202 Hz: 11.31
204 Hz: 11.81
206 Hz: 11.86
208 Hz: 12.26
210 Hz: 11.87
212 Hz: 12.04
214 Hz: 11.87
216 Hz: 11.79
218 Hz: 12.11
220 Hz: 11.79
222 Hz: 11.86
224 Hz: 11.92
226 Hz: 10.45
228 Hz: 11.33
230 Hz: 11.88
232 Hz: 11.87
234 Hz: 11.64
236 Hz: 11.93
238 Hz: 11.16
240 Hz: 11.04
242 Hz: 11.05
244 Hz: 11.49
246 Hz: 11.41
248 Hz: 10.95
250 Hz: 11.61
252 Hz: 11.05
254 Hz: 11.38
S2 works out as 1.0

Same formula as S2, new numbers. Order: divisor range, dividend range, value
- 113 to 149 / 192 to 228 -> 1.04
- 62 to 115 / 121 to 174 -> 0.94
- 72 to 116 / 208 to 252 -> 0.97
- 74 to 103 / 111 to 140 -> 0.95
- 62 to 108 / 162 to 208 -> 0.97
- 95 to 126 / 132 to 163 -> 0.98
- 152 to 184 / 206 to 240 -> 1.03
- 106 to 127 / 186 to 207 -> 1.02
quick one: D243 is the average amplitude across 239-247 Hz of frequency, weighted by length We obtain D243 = 11.2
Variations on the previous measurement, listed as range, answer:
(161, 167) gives 11.3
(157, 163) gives 11.5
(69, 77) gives 11.6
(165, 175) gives 11.1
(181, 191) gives 11.6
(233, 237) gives 11.8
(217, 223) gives 11.9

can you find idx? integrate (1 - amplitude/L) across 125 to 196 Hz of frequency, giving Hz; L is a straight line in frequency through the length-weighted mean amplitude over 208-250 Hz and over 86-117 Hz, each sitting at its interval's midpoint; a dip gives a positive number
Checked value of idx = 2.0 Hz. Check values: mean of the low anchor 11.9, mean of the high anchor 11.6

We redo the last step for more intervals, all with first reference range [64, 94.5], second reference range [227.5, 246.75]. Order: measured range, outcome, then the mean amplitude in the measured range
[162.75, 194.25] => 0.39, 11.5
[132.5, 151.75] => 0.80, 11.3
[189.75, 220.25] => -0.81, 11.9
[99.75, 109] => 0.08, 11.8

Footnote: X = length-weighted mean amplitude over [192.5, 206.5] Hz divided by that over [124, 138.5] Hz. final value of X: 1.04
